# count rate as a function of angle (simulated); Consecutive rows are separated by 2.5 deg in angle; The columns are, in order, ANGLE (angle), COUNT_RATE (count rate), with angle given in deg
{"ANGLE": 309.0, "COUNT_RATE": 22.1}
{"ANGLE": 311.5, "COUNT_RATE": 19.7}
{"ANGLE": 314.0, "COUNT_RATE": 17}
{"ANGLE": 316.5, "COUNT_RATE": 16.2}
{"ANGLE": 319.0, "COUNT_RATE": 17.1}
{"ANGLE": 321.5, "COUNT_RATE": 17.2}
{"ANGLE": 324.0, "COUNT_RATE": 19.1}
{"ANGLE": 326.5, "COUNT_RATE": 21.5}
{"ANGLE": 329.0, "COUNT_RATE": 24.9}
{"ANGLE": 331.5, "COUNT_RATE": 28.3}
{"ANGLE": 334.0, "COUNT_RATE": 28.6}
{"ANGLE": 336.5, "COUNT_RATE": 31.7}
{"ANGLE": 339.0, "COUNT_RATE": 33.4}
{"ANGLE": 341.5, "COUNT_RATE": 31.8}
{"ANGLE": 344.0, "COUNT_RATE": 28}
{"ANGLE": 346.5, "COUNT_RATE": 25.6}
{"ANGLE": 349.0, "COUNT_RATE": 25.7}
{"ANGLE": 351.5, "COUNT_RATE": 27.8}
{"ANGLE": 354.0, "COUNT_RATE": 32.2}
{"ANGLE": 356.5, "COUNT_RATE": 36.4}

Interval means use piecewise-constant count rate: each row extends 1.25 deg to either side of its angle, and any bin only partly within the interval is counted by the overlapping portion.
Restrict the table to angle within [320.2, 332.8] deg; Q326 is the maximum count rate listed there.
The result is 28.3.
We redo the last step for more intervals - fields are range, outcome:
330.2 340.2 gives 33.4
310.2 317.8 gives 19.7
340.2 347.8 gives 31.8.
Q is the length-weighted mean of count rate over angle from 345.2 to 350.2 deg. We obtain 25.7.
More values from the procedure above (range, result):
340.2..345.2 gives 30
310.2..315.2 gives 18.4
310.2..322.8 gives 17.5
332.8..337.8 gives 30.2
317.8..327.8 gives 18.8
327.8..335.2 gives 27.3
